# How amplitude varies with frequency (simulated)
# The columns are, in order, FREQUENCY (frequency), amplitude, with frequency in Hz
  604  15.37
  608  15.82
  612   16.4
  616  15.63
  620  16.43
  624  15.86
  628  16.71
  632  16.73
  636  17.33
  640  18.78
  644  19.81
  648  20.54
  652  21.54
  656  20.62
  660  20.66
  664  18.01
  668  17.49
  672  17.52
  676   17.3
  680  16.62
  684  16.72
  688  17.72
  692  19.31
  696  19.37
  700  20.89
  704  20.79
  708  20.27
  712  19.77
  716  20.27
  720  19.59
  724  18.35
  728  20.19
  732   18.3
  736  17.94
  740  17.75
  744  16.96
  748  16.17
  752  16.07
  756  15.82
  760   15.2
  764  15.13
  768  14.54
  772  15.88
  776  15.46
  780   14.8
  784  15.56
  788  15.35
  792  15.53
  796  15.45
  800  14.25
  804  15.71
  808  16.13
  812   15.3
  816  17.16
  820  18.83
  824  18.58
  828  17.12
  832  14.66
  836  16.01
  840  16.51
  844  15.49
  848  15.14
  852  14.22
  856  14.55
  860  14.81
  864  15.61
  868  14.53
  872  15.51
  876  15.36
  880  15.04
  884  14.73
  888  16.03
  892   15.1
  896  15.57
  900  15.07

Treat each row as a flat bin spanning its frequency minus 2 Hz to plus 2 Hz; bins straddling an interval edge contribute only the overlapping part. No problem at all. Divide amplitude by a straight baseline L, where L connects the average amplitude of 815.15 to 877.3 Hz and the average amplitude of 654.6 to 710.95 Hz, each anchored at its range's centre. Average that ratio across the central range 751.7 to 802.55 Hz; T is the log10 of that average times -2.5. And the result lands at 0.12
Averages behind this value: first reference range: 18.8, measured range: 15.3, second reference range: 15.9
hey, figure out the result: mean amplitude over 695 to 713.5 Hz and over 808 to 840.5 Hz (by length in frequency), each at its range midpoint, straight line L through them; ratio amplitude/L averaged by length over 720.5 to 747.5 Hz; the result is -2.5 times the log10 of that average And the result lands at 0.07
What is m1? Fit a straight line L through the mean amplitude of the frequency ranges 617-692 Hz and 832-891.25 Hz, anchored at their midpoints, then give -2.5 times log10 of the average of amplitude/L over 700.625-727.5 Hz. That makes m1 -0.153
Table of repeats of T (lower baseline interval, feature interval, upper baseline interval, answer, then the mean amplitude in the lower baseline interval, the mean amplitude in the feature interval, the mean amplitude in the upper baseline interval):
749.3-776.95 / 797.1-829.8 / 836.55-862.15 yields -0.09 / 15.5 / 16.6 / 15.2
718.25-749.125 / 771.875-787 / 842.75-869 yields 0.11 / 18.2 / 15.4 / 14.9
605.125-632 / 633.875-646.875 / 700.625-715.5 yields -0.09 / 16.2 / 18.7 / 20.3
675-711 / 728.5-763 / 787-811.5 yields 0.02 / 18.8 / 16.9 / 15.4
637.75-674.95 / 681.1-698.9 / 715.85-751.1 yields 0.03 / 19.4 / 18.3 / 18.2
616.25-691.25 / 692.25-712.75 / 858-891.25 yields -0.16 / 18.1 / 20.2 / 15.2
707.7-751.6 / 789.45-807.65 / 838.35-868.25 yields 0.09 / 18.5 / 15.3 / 15.1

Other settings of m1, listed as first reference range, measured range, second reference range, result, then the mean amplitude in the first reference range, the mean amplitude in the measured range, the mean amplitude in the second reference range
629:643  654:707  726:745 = -0.045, 17.7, 18.7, 18.3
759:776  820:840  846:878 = -0.120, 15.2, 16.8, 15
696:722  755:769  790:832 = 0.197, 20.2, 15.2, 16.3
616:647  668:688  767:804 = -0.027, 17.4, 17.2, 15.2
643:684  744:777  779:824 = 0.081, 18.9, 15.6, 16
